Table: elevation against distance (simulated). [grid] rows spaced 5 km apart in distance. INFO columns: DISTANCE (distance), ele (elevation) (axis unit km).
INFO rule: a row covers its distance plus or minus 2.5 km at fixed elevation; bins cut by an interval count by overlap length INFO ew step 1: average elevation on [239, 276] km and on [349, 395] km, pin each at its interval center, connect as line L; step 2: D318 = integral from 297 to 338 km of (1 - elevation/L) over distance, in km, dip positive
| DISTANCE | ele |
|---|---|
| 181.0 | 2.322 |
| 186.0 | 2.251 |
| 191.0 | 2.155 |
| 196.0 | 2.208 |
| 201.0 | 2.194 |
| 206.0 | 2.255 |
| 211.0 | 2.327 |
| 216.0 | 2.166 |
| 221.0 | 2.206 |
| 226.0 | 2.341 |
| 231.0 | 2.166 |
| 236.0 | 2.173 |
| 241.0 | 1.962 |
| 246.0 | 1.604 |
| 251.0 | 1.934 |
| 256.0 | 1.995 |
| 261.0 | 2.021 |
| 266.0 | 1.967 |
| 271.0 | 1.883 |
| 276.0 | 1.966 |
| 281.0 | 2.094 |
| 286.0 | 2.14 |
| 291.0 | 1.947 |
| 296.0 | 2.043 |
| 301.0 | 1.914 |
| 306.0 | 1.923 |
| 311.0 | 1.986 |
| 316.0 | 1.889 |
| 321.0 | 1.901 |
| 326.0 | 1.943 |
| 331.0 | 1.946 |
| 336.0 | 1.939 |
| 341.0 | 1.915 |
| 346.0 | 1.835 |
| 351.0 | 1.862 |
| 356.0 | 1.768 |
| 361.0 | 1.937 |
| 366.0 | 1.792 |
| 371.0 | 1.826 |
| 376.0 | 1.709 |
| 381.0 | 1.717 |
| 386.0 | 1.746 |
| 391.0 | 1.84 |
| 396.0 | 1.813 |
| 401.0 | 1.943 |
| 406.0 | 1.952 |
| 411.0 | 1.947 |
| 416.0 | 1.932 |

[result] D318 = -1.8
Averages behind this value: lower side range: 1.91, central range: 1.93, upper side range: 1.8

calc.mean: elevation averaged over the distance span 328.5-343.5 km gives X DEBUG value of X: 1.93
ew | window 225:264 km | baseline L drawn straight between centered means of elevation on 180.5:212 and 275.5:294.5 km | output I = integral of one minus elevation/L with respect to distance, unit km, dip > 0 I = 2.22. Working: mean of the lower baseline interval 2.24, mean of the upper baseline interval 2.04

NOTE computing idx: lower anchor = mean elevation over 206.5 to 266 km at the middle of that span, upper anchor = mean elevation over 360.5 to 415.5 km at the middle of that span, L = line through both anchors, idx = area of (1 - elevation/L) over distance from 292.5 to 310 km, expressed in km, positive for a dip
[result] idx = 0.1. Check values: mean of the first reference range 2.08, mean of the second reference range 1.84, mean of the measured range 1.96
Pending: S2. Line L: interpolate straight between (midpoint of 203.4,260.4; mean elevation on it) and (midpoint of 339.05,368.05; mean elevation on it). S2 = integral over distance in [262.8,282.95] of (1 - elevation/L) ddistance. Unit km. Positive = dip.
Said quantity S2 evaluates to 0.40 km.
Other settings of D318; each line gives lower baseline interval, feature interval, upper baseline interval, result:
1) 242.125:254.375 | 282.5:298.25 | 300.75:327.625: -1.4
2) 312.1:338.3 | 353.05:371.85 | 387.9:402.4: 0.6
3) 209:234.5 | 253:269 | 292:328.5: 0.9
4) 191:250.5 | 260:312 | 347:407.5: 0.5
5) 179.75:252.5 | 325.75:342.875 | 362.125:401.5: -0.3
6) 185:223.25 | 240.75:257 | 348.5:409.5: 2.1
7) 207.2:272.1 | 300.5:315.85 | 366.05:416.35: 0.2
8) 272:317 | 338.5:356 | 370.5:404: 0.2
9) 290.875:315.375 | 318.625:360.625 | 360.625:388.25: -0.6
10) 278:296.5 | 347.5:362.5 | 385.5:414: 0.8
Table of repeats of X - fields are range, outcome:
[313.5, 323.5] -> 1.9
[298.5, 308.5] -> 1.92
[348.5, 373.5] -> 1.84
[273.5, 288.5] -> 2.07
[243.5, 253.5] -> 1.77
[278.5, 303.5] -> 2.03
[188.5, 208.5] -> 2.2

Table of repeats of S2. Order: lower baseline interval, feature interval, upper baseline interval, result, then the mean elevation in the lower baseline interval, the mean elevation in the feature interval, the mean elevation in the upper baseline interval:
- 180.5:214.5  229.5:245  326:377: 0.7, 2.24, 2.05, 1.86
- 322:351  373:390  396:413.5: 1.6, 1.91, 1.74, 1.93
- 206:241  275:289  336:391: -0.2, 2.21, 2.07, 1.82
